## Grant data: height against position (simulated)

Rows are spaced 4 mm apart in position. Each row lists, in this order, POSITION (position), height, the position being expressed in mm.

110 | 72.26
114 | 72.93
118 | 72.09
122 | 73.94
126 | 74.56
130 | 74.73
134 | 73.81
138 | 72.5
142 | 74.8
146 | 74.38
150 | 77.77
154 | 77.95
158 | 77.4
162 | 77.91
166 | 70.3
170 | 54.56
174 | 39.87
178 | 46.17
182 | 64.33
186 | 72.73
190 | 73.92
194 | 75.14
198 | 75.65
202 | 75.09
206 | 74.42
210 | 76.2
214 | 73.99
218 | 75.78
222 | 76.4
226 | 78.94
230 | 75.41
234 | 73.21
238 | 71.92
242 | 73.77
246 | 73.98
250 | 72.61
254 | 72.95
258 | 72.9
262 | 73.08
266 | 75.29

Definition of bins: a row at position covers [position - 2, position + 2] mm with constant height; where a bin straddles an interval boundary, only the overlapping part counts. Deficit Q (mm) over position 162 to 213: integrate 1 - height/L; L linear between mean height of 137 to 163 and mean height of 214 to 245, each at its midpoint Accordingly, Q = 5.7 mm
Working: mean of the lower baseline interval 76.2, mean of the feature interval 67.1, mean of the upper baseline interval 75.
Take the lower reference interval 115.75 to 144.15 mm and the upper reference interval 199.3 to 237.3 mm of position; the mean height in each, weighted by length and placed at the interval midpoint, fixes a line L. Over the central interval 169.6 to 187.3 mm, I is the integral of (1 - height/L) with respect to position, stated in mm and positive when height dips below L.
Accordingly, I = 4.68 mm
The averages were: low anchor 73.8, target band 54.9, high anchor 75.4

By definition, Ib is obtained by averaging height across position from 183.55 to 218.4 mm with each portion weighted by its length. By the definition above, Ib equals 74.6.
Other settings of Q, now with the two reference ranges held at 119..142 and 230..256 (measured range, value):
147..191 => 4.2 mm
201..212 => -0.3 mm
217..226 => -0.4 mm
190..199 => -0.2 mm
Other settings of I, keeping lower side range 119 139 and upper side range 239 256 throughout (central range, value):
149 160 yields -0.6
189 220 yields -0.7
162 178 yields 3.7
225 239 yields -0.3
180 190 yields 0.5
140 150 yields -0.2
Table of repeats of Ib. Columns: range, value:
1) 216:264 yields 74.2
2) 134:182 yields 67.7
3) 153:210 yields 68.4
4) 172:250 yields 70.9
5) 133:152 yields 74.7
